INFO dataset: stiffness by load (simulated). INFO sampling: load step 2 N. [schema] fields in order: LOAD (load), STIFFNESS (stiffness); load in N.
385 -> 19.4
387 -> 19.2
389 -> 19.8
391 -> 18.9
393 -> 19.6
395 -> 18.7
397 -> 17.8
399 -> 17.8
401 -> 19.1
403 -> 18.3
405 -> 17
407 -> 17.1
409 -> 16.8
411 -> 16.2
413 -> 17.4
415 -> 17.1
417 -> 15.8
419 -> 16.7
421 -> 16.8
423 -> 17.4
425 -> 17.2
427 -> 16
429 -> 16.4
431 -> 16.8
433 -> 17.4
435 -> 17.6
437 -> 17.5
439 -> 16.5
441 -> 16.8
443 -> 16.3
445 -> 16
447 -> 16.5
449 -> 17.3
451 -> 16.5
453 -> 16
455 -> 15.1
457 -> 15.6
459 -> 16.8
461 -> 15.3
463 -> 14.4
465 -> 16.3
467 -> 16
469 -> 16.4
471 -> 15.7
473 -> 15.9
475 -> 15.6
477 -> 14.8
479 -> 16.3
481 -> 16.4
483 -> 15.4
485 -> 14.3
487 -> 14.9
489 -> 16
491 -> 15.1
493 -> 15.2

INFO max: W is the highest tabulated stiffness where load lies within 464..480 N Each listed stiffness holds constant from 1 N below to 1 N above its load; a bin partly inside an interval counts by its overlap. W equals 16.4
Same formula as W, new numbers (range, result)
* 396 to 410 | 19.1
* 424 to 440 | 17.6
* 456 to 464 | 16.8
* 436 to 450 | 17.5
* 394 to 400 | 18.7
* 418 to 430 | 17.4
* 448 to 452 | 17.3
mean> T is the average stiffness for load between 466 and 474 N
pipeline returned 16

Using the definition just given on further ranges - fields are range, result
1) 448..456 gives 16.2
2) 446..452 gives 16.8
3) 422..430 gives 16.8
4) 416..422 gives 16.4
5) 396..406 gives 18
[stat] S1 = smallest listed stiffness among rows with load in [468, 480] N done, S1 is 14.8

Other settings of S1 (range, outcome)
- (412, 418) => 15.8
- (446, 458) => 15.1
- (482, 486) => 14.3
